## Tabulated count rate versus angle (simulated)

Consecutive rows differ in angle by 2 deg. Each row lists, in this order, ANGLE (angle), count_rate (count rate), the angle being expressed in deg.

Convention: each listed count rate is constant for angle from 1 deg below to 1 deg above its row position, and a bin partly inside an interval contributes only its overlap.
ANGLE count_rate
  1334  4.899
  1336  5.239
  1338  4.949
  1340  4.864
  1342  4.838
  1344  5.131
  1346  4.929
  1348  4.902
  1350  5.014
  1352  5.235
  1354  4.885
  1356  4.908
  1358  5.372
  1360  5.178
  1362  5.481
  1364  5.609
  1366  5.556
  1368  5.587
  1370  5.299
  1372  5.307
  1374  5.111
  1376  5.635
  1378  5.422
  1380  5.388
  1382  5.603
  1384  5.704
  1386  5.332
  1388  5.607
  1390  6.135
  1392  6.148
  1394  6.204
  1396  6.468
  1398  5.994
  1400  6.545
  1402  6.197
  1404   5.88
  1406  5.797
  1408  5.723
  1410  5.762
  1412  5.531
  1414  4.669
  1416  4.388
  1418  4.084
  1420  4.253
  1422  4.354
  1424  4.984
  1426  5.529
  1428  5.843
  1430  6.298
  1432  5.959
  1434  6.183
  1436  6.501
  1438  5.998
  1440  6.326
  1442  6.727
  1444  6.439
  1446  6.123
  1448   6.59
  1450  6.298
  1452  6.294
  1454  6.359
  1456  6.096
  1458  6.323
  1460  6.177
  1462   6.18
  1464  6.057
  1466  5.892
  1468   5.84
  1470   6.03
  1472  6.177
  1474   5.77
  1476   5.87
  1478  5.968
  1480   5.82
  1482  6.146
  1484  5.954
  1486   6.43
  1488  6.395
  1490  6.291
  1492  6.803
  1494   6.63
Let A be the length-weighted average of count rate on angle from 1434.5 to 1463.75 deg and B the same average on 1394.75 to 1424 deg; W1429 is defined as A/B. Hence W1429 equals 1.2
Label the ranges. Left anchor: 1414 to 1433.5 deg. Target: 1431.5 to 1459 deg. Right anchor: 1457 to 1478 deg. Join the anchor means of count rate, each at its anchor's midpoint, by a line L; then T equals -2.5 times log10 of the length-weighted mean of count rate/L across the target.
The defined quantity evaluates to -0.14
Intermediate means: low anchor 5.08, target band 6.31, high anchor 6.03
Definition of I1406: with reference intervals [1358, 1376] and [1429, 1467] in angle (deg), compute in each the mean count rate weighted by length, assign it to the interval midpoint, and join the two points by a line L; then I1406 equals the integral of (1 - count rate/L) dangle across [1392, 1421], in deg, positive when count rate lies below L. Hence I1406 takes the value 1.2 deg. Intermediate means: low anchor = 5.4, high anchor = 6.25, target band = 5.56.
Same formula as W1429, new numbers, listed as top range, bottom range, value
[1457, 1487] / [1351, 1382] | 1.13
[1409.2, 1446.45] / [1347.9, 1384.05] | 1.05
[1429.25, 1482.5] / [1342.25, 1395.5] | 1.14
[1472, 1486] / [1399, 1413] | 1.01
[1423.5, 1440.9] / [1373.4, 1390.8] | 1.08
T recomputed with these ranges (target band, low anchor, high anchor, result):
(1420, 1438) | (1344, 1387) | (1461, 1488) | 0.02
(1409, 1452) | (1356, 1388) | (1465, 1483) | 0.01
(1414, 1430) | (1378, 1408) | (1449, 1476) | 0.23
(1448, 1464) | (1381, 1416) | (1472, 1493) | -0.04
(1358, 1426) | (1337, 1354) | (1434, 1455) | 0.02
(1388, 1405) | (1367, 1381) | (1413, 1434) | -0.17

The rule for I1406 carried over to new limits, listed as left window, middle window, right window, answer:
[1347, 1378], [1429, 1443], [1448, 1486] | -1.04 deg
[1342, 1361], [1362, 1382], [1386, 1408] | 0.18 deg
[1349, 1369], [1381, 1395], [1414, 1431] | -1.88 deg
